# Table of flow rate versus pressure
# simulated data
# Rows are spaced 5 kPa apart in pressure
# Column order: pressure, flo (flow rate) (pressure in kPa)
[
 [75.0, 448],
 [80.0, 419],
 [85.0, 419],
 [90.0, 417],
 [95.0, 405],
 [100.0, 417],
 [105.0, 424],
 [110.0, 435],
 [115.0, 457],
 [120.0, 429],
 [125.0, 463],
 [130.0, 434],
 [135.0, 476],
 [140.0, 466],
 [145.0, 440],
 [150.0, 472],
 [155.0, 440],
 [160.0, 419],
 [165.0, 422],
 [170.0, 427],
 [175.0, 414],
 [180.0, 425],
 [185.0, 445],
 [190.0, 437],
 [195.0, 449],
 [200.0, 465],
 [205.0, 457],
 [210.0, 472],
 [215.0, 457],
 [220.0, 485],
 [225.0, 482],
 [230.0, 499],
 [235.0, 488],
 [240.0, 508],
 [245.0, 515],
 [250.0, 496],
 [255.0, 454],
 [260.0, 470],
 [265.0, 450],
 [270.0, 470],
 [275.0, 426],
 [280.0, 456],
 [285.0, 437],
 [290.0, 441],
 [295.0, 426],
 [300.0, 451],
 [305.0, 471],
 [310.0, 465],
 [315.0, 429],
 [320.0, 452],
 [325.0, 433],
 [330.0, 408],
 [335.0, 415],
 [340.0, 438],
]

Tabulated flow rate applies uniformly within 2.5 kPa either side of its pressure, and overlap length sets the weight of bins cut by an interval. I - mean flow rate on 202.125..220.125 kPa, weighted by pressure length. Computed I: 465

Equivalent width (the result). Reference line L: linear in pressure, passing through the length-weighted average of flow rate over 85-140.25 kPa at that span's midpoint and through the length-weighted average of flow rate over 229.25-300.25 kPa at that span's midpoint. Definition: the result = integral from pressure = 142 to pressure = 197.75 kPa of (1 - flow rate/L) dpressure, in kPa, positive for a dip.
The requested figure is 1.4 kPa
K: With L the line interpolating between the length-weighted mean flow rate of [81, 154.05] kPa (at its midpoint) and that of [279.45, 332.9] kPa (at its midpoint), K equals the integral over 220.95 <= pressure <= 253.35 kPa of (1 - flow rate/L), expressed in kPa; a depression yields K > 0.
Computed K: -4.1 kPa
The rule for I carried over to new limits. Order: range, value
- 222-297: 468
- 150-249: 459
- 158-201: 433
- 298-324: 452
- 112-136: 450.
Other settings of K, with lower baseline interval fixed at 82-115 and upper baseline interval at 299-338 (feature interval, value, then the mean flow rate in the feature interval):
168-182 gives 0.2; 422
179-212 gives -1.6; 451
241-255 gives -2.0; 497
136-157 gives -1.5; 456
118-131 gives -0.6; 443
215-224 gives -0.9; 477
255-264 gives -0.6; 462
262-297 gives -0.6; 444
